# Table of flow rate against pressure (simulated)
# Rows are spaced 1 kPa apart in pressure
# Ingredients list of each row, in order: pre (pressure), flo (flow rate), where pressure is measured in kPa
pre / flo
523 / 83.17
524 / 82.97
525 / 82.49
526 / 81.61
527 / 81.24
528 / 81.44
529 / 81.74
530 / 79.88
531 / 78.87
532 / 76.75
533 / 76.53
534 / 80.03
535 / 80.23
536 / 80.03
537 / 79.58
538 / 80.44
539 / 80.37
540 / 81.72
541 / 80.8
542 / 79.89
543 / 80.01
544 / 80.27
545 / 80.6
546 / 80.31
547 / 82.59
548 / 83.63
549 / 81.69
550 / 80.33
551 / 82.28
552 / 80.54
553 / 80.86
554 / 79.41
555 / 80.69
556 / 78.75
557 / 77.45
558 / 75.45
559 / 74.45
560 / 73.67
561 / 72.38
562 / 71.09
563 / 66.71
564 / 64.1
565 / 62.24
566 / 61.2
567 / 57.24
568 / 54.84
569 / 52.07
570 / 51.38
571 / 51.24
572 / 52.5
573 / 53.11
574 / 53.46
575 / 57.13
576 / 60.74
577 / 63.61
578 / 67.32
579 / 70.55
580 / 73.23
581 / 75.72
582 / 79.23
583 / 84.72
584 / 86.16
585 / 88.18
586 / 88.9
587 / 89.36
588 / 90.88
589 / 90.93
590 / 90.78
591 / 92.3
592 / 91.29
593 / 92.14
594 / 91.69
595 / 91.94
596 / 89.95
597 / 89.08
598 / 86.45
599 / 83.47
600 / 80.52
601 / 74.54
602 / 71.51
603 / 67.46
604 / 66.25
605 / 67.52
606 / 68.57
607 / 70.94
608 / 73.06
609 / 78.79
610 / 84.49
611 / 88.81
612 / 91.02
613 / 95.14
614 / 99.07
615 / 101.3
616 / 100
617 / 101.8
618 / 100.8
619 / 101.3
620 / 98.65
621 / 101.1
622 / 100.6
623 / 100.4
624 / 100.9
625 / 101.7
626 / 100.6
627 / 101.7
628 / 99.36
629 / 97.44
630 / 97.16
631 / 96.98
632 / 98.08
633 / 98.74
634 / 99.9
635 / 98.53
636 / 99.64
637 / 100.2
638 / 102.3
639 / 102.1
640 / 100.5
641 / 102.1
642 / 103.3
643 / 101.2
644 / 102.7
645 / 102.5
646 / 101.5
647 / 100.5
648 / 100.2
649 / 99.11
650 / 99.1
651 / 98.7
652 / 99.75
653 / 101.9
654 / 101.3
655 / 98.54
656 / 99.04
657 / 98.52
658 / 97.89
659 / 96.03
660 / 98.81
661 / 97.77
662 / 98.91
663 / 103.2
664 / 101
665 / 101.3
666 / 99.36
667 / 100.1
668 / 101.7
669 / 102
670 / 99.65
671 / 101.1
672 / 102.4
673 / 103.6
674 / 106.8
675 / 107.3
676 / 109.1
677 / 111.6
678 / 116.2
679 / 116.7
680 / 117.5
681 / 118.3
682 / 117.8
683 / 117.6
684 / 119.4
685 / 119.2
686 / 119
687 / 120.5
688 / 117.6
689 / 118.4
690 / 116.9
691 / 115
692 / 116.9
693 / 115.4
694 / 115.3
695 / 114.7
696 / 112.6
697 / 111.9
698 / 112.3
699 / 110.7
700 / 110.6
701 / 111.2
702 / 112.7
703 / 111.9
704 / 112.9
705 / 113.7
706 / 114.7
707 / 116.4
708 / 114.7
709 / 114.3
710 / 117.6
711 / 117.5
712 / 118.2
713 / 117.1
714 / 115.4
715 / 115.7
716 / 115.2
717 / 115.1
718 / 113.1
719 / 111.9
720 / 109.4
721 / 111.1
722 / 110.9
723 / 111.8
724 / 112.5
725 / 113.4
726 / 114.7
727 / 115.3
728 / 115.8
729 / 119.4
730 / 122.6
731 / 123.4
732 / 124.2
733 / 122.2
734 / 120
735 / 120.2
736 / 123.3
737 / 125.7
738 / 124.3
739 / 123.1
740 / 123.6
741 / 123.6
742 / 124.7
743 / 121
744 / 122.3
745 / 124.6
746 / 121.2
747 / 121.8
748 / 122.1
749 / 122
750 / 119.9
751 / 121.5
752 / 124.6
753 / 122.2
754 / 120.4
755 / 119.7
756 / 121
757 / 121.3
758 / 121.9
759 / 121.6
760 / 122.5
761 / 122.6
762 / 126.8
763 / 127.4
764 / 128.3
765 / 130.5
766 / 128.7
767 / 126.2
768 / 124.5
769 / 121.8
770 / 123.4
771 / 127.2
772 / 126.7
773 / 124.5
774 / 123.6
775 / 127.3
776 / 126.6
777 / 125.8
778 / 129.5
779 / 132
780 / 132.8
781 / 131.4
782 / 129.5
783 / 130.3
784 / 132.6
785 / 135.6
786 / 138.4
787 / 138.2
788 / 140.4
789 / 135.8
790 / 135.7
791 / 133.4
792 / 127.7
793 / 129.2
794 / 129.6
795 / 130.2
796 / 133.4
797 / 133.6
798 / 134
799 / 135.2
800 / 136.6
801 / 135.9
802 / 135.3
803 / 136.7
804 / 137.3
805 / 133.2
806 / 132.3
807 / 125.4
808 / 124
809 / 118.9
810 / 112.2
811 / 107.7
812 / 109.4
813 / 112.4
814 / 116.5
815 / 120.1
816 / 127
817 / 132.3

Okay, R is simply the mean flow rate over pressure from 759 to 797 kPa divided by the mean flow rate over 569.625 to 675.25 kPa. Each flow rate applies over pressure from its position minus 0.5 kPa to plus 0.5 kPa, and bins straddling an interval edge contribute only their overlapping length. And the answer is 1.42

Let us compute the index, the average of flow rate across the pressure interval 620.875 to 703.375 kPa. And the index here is 105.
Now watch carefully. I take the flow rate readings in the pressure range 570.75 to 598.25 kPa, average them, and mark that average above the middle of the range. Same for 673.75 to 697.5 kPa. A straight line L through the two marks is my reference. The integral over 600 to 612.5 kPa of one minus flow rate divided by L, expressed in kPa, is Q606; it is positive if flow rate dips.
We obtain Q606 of 1.6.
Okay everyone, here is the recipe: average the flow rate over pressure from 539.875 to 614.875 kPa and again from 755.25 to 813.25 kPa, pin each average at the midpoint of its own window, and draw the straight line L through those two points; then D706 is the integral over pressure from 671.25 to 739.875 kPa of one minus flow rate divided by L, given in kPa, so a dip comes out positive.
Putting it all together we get -4.42 kPa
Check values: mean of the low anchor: 76.7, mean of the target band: 115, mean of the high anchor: 128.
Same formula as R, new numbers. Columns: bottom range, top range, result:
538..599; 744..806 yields 1.69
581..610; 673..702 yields 1.39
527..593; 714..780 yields 1.61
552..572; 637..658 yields 1.49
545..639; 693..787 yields 1.47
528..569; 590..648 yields 1.22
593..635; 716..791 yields 1.37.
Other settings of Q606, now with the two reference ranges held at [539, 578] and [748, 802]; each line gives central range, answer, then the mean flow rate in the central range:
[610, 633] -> -2.9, 98.5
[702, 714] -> -0.5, 115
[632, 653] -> -1.7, 101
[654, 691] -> -2.3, 108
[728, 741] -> -0.5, 122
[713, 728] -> 0.0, 113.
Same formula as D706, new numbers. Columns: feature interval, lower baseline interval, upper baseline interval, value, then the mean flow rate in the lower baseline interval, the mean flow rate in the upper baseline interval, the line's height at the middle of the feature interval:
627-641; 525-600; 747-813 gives -0.90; 76.9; 127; 93.5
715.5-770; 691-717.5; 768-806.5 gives 0.73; 114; 132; 122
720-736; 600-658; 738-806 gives 0.09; 94.8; 128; 118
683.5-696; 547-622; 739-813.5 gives -1.44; 78.6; 127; 105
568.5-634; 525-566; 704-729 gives 4.57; 78.1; 114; 90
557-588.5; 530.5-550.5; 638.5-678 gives 6.41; 80.2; 102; 86.1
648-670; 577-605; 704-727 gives 0.03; 82.5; 114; 99.9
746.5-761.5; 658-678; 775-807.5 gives 0.24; 102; 133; 124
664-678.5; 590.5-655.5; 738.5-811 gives 0.03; 93.8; 127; 105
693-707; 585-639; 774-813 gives -0.36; 91.3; 130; 110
